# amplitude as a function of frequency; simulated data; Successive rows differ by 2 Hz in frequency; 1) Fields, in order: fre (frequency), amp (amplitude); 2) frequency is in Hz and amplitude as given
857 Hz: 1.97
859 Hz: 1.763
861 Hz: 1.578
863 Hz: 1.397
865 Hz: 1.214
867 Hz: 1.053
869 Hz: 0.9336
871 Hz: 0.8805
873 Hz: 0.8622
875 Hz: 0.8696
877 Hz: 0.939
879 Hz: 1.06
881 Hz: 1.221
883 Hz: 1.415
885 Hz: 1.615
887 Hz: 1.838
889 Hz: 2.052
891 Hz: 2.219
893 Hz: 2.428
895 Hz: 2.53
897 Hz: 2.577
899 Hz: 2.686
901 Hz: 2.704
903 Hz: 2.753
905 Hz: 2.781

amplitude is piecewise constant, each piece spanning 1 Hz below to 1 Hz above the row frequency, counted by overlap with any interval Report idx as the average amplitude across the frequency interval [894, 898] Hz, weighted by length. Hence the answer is 2.55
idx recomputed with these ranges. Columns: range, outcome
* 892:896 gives 2.48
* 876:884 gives 1.16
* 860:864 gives 1.49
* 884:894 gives 2.03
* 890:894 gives 2.32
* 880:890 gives 1.63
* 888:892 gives 2.14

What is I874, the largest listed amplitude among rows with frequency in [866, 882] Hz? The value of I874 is 1.221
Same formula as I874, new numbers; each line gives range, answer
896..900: 2.686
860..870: 1.578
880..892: 2.219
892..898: 2.577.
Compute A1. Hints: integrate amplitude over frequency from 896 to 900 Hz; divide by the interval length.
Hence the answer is 2.63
